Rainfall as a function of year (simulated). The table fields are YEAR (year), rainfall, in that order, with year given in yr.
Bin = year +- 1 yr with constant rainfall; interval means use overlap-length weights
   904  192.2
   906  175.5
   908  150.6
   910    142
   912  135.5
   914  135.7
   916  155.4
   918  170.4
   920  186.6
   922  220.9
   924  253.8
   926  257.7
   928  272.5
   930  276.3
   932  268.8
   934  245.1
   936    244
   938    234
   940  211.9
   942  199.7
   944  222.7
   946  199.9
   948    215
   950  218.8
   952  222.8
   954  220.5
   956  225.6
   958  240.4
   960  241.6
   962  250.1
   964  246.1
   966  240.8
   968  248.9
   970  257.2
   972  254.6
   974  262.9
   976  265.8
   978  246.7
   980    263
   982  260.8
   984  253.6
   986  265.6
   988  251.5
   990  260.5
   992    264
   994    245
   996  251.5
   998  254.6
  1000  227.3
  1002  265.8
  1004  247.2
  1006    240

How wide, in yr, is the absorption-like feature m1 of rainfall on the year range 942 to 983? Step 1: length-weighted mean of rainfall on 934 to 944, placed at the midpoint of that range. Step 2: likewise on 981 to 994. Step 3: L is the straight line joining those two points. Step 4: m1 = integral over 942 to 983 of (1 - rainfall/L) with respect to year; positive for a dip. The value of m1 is 0.3 yr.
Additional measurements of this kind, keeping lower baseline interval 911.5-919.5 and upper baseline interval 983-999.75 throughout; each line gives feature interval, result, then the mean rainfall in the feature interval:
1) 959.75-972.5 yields -1.6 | 249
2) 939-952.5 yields -1.4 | 213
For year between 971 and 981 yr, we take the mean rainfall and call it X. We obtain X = 259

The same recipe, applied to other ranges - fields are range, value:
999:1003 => 247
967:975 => 256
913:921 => 162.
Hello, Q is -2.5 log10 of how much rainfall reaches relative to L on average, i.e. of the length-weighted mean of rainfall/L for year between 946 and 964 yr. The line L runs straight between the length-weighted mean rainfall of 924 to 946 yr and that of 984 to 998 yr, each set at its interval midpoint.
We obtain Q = 0.08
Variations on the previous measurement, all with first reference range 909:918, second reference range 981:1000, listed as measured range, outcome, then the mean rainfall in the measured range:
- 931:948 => -0.245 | 227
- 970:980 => -0.112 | 258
